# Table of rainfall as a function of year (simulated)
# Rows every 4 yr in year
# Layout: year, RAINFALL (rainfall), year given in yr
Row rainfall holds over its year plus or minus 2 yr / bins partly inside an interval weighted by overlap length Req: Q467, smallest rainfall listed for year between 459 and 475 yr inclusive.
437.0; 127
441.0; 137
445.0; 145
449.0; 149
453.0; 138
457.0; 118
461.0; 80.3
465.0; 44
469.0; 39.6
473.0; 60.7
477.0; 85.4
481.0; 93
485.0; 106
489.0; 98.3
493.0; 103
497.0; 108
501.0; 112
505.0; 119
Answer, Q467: 39.6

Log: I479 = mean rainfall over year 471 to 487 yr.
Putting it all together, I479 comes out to 86.3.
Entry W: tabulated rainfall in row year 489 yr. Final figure 98.3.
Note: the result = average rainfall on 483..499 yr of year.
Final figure 104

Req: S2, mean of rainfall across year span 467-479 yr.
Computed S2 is 61.9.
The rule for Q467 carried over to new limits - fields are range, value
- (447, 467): 44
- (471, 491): 60.7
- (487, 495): 98.3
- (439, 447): 137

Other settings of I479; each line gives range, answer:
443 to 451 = 147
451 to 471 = 84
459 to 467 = 62.1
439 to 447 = 141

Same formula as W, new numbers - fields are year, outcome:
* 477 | 85.4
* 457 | 118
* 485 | 106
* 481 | 93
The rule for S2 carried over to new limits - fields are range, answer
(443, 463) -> 126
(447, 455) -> 144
